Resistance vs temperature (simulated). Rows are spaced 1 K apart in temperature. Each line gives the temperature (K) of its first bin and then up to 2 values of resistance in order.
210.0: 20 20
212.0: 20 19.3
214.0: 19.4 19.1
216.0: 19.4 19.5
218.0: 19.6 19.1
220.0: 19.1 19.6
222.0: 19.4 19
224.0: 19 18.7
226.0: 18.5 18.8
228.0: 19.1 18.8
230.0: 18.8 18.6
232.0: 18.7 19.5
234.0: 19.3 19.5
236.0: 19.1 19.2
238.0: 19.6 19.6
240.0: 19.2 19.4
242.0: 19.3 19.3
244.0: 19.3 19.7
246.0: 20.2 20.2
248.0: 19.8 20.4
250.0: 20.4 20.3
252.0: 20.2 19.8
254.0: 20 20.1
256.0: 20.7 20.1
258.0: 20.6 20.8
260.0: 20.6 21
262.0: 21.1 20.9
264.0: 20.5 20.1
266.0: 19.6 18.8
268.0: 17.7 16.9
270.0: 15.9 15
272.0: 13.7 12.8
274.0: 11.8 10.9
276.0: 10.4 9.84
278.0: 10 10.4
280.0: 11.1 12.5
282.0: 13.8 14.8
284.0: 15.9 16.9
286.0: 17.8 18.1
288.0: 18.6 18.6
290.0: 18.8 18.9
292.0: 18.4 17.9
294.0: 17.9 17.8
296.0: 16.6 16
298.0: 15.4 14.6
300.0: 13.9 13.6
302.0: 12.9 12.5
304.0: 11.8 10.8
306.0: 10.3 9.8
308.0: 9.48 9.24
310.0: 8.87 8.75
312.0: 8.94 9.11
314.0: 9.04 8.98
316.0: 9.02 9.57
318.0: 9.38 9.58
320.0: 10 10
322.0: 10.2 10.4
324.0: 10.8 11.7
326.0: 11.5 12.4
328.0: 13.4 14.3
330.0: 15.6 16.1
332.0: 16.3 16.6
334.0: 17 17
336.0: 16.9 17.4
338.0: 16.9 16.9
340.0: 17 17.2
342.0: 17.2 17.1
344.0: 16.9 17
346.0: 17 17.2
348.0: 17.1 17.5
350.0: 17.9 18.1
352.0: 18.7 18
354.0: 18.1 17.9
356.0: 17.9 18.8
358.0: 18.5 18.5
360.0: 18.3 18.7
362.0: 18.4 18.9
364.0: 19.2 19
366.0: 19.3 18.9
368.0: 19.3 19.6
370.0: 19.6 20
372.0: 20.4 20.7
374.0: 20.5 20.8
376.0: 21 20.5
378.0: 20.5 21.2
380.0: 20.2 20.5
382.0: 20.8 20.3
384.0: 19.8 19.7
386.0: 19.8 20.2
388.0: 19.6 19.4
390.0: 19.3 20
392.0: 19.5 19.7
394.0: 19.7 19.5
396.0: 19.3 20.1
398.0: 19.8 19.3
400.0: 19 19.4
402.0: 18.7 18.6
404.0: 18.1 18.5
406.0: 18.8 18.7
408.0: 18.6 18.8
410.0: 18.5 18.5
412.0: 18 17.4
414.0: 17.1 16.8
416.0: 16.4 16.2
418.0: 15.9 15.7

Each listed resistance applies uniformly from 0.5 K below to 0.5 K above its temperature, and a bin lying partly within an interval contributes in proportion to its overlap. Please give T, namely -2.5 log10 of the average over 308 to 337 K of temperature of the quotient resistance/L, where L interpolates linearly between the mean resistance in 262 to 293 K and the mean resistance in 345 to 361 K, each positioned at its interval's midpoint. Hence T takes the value 0.40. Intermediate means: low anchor 15.8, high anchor 18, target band 11.9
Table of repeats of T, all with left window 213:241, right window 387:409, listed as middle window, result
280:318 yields 0.38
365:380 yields -0.05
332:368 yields 0.08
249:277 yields 0.06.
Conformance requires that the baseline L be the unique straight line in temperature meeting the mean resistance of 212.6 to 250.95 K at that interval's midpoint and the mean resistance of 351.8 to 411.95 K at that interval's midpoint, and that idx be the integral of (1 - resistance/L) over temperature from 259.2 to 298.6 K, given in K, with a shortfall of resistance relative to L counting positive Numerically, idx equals 6.2 K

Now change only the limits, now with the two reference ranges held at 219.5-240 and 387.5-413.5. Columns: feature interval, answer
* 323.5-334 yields 2.8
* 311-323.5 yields 6.3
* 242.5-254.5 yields -0.6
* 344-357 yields 0.9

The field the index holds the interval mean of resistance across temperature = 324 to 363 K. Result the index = 16.8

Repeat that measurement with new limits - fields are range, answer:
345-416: 19.1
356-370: 18.9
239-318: 15.8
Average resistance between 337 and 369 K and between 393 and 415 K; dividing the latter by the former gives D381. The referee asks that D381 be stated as 1.0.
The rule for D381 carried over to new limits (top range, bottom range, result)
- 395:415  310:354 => 1.32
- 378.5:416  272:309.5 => 1.36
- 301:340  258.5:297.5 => 0.74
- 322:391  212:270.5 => 0.92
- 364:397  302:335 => 1.75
